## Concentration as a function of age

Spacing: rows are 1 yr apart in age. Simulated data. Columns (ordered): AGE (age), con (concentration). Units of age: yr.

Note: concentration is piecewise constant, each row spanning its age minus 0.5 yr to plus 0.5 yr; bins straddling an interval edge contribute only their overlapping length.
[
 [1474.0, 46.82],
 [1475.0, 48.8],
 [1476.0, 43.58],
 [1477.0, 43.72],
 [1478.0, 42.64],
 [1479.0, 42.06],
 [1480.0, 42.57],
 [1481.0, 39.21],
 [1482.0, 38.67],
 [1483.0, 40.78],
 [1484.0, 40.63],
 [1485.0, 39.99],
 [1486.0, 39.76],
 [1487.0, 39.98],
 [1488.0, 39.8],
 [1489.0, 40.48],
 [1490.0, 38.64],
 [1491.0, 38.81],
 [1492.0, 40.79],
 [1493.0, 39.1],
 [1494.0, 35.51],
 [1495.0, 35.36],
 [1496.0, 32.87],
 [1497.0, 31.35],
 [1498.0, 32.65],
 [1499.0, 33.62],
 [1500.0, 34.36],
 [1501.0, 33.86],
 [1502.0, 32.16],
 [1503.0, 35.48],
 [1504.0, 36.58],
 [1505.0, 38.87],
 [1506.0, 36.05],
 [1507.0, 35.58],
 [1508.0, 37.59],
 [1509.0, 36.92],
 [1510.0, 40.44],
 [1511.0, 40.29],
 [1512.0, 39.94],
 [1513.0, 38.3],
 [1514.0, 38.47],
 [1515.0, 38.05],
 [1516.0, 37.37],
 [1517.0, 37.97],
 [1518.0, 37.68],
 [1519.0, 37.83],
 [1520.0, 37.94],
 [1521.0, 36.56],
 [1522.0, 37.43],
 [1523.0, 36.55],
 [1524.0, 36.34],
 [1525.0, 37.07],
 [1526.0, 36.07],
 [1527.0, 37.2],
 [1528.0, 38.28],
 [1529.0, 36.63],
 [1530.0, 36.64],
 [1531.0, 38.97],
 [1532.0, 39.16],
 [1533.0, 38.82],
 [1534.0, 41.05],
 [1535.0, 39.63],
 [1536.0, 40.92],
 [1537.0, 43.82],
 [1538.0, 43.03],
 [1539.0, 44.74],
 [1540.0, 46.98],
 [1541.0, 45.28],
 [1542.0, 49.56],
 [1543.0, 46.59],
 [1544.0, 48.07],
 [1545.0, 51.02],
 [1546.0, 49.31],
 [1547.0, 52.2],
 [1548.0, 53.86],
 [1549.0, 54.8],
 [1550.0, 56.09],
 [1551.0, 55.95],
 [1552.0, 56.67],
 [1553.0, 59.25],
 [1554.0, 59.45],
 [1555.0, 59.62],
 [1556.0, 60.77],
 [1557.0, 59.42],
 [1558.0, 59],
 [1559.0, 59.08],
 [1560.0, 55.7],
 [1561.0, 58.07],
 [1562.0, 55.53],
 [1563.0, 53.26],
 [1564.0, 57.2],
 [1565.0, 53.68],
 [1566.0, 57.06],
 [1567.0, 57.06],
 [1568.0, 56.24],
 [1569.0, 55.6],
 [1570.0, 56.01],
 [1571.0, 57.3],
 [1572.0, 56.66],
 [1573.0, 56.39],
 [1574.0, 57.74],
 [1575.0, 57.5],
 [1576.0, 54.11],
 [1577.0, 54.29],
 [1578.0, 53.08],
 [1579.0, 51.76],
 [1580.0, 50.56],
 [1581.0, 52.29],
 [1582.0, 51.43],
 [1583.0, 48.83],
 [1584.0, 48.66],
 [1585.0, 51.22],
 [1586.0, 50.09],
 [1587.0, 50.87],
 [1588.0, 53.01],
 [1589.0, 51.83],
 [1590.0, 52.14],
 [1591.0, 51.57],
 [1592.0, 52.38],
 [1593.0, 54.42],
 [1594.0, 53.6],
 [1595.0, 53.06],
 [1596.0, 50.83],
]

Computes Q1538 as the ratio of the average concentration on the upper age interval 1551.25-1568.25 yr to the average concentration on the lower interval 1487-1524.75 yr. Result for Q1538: 1.55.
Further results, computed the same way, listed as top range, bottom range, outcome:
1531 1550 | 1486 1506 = 1.27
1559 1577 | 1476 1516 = 1.48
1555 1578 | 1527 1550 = 1.27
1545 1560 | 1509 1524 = 1.49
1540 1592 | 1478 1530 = 1.44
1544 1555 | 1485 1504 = 1.50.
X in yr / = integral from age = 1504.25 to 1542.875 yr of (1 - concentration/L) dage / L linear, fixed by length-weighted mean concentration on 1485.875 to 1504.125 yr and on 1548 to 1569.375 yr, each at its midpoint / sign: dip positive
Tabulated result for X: 5.3 yr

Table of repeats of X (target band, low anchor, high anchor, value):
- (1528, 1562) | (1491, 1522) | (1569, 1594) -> -3.2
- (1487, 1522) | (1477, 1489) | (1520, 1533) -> 1.8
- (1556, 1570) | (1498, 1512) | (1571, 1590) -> -2.2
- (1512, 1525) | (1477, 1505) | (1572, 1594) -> 1.4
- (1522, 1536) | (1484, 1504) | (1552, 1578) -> 2.6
